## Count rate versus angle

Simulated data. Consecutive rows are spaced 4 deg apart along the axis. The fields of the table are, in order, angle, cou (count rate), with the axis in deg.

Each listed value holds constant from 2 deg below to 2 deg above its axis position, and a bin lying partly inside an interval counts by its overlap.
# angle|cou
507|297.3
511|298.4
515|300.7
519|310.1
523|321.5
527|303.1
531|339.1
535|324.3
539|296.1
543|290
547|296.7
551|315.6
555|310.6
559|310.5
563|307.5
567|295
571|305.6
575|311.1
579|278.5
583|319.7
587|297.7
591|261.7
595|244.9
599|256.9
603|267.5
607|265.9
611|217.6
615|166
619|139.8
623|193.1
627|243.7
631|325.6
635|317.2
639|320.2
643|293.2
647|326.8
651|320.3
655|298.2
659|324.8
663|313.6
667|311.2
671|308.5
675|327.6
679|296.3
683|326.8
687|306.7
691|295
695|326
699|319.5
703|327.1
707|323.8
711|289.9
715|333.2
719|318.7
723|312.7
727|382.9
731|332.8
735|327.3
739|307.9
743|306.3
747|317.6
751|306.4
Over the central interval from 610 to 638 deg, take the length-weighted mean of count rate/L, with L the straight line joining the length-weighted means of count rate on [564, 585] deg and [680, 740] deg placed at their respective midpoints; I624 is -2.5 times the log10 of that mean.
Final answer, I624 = 0.31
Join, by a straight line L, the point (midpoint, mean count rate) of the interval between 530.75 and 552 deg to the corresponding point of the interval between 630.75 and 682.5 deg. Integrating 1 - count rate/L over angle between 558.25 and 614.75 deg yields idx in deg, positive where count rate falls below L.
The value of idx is 6.0 deg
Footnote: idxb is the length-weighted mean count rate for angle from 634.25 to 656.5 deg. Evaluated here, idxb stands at 313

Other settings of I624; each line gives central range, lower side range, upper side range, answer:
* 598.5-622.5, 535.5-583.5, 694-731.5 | 0.40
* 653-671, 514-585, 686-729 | 0.02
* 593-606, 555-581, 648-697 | 0.19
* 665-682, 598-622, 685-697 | -0.08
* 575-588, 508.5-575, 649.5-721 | 0.03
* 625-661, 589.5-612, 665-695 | -0.09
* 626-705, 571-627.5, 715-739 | -0.07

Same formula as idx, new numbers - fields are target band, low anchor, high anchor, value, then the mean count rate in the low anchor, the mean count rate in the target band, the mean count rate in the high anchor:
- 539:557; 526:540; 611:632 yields -0.2 deg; 318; 302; 209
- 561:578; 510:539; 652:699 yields 0.5 deg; 313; 303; 313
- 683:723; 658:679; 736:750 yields -0.3 deg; 315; 316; 311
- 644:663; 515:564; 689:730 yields 0.2 deg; 310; 316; 323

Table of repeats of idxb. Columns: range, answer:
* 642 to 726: 315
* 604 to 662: 269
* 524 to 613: 292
